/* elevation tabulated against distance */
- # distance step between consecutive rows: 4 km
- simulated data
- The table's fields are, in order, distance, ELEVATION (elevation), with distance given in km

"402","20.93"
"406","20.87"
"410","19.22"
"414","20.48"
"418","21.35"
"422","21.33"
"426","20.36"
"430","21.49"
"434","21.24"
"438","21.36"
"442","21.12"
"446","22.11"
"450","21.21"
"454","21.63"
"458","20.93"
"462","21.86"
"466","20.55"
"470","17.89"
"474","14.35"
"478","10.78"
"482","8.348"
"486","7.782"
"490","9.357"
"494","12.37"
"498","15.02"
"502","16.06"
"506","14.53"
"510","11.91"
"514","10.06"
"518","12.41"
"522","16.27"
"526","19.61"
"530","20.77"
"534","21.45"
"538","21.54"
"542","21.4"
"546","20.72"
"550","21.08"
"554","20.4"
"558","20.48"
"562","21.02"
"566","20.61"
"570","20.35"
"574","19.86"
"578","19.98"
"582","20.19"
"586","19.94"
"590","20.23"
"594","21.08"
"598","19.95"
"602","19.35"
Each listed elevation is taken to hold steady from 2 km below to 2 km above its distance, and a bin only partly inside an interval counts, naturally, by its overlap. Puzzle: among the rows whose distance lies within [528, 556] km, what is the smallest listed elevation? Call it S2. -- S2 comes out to 20.4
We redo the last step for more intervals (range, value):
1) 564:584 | 19.86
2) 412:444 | 20.36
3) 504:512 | 11.91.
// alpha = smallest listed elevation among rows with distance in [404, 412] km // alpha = 19.22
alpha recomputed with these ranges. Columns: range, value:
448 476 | 14.35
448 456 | 21.21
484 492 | 7.782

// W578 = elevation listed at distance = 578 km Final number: 19.98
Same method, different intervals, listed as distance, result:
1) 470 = 17.89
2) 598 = 19.95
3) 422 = 21.33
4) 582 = 20.19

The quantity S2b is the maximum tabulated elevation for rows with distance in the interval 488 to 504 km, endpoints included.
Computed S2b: 16.06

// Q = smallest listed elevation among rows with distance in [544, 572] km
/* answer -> 20.35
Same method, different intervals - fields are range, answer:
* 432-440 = 21.24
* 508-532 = 10.06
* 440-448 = 21.12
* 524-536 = 19.61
